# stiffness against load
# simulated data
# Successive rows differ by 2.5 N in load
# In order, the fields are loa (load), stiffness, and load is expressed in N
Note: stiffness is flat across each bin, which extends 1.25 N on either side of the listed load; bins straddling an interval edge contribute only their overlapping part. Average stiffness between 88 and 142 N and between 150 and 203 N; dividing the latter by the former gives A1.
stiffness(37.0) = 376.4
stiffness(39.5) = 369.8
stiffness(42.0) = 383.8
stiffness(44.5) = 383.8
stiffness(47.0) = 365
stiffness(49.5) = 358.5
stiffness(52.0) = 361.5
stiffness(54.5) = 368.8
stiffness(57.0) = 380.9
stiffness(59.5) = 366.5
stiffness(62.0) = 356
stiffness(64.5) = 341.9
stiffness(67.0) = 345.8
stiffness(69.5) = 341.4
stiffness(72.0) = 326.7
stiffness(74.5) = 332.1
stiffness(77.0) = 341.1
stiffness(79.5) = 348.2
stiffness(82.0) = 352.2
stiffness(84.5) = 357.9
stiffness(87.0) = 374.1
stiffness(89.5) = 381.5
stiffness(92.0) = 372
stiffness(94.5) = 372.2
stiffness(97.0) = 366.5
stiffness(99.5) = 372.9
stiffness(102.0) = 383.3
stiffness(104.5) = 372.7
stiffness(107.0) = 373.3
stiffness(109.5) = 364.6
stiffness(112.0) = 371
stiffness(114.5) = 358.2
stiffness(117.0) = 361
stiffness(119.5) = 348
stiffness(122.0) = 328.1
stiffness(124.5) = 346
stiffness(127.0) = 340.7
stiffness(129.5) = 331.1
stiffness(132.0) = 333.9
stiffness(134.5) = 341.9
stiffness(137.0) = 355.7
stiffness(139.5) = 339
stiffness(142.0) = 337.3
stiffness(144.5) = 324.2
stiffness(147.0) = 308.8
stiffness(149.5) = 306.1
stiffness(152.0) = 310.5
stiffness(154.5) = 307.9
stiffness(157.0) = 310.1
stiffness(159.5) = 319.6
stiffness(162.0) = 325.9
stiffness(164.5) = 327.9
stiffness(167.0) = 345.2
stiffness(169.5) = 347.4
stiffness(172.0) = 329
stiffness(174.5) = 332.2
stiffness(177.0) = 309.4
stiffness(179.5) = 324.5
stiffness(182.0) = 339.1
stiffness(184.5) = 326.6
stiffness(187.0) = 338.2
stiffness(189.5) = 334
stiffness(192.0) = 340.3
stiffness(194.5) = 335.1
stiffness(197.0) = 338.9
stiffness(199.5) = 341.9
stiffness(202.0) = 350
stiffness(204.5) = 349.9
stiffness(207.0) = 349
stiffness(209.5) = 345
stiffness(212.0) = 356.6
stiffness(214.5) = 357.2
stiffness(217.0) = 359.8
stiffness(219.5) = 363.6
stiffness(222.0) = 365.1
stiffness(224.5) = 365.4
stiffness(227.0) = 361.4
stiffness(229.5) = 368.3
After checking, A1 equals 0.9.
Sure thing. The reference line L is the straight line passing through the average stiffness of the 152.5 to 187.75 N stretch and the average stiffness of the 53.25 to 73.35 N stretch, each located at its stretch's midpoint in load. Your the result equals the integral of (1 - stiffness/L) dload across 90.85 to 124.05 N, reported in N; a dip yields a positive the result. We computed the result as -2.1 N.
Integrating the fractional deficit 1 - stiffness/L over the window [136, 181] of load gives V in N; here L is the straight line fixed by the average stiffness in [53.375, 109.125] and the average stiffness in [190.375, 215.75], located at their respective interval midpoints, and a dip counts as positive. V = 3.3 N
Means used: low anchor 360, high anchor 346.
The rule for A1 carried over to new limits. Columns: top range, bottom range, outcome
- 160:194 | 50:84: 0.95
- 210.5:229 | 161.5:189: 1.09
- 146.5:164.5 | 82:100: 0.85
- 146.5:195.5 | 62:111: 0.91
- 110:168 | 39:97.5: 0.93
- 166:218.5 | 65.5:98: 0.96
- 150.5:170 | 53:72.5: 0.91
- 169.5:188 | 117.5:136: 0.97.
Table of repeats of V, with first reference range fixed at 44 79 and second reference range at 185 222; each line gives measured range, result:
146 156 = 1.2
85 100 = -0.8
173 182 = 0.6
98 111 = -0.8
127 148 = 0.9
